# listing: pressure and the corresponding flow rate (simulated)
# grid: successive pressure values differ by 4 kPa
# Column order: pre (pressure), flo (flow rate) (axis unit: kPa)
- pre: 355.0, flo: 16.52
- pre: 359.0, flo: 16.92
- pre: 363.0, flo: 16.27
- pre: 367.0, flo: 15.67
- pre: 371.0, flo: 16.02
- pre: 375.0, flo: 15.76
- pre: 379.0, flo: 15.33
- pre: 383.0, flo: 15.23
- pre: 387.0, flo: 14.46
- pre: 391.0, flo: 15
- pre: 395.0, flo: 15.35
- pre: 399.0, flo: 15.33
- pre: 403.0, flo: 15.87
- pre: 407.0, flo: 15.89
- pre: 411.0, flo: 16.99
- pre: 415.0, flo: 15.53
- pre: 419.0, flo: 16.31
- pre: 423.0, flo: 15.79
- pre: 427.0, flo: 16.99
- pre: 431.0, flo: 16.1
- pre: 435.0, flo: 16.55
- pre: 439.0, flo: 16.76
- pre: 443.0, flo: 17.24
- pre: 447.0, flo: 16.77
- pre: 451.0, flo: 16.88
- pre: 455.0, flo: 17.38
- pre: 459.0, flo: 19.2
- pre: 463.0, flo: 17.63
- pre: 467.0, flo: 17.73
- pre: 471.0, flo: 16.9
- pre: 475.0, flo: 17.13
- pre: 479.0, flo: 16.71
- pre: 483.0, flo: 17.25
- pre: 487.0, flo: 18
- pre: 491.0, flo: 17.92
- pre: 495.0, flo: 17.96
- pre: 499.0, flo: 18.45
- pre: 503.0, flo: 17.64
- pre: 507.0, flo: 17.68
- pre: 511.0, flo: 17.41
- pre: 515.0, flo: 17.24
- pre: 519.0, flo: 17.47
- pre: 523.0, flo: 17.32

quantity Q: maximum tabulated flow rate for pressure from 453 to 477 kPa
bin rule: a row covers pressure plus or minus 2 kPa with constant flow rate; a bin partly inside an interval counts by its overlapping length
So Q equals 19.2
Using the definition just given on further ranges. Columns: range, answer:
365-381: 16.02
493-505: 18.45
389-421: 16.99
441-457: 17.38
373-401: 15.76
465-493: 18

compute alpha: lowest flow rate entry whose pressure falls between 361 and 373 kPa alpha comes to 15.67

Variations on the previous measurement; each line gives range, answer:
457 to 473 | 16.9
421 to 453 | 15.79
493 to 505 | 17.64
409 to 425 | 15.53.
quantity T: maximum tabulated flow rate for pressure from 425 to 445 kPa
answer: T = 17.24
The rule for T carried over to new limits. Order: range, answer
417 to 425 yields 16.31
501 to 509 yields 17.68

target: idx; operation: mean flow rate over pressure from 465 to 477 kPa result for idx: 17.3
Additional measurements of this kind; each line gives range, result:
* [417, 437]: 16.3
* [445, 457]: 17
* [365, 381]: 15.7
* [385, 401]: 15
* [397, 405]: 15.6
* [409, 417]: 16.3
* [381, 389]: 14.8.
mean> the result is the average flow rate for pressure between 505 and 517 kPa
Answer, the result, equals 17.4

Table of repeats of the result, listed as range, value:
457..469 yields 18.2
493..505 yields 18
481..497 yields 17.8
